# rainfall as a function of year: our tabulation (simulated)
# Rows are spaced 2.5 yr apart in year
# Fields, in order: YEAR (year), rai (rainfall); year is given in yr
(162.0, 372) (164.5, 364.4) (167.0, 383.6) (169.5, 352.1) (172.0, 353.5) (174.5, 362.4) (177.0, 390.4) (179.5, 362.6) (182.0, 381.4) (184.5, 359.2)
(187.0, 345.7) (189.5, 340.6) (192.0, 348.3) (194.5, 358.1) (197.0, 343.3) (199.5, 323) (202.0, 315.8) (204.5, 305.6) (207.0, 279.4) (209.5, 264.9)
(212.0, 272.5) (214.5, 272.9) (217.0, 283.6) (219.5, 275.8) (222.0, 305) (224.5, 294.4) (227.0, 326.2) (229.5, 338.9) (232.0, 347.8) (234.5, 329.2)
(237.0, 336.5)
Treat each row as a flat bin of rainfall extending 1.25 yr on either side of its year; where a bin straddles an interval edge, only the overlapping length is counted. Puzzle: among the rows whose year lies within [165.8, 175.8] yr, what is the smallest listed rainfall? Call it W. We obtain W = 352.1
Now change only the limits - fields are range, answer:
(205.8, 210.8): 264.9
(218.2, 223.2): 275.8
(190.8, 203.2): 315.8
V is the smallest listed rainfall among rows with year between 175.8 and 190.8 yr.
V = 340.6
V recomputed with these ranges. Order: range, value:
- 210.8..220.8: 272.5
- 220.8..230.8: 294.4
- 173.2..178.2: 362.4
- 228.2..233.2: 338.9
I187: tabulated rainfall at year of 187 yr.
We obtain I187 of 345.7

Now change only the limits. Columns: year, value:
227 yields 326.2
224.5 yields 294.4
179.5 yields 362.6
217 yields 283.6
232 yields 347.8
